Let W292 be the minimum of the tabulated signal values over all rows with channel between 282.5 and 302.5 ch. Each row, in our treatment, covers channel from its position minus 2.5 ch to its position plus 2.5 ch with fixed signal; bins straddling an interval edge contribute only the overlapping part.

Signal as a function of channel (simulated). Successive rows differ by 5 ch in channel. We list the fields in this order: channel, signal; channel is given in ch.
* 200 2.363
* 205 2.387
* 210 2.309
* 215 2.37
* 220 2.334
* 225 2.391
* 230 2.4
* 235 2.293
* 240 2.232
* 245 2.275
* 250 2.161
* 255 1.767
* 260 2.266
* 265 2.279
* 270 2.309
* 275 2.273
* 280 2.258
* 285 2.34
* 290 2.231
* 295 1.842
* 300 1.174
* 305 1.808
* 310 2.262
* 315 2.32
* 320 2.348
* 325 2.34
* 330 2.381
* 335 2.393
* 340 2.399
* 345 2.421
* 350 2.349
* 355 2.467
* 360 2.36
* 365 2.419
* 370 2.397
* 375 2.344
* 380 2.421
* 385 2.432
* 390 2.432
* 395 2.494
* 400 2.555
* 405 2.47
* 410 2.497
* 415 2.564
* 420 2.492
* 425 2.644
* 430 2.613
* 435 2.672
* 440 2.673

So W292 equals 1.174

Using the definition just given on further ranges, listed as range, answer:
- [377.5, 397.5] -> 2.421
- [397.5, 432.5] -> 2.47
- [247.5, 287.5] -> 1.767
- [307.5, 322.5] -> 2.262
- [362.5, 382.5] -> 2.344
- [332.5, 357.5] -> 2.349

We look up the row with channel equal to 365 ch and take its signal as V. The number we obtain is 2.419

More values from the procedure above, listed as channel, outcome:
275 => 2.273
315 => 2.32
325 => 2.34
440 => 2.673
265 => 2.279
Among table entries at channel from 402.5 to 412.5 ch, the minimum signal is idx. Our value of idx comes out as 2.47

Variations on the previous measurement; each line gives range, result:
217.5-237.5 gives 2.293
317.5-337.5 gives 2.34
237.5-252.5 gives 2.161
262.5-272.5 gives 2.279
